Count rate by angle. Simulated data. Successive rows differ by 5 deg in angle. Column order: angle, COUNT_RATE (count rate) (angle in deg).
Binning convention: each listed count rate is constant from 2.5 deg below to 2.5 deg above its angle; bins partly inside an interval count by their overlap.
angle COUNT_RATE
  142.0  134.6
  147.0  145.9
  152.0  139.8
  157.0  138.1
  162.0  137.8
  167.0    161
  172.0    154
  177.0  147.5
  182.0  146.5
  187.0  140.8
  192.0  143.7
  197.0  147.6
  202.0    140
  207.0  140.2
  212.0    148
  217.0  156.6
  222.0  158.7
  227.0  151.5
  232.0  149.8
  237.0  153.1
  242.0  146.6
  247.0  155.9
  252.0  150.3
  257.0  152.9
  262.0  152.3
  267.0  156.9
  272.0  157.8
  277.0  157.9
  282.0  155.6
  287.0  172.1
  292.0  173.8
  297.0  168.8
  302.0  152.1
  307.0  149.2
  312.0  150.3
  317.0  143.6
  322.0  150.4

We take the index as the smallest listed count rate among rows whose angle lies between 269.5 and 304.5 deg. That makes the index 152.1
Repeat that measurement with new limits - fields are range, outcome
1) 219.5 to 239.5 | 149.8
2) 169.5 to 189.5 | 140.8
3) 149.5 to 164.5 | 137.8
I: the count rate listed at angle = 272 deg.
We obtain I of 157.8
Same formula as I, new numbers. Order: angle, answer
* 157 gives 138.1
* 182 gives 146.5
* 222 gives 158.7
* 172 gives 154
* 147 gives 145.9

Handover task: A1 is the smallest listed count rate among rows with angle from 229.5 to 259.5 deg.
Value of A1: 146.6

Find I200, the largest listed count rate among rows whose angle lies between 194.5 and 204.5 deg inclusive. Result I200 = 147.6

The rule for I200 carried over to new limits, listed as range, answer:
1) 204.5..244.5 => 158.7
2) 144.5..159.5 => 145.9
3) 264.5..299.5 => 173.8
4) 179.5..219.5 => 156.6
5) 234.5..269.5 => 156.9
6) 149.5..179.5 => 161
